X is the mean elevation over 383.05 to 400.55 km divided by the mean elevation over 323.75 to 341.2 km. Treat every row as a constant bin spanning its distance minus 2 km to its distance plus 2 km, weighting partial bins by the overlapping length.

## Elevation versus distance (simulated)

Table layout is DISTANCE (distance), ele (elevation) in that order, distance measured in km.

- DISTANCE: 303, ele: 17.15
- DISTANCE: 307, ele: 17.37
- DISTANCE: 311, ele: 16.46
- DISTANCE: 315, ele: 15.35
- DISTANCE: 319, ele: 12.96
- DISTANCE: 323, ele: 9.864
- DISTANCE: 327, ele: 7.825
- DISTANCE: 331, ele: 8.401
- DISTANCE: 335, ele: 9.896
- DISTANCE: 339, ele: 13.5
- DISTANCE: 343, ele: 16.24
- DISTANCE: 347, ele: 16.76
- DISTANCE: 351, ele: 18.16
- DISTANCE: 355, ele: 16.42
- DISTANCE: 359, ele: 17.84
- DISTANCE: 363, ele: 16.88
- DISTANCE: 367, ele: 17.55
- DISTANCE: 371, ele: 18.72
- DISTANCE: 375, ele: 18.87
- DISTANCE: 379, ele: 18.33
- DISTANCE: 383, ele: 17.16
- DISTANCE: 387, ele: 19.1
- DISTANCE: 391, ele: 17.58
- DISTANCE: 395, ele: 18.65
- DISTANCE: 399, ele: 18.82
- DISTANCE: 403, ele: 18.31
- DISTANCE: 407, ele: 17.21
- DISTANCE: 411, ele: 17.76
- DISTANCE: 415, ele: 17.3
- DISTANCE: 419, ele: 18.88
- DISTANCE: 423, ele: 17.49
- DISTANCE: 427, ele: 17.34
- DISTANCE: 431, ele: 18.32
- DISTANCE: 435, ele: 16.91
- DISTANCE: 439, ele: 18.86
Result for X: 1.84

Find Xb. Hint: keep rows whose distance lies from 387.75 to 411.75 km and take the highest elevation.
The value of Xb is 18.82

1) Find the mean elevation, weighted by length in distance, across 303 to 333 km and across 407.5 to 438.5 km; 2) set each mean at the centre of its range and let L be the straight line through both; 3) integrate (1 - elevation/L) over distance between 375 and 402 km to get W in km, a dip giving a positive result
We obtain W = -3.6 km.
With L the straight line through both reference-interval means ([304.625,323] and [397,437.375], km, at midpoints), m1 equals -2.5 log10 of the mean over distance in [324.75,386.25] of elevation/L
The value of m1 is 0.04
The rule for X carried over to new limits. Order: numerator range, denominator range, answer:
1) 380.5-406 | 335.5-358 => 1.15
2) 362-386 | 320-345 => 1.63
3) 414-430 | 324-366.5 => 1.25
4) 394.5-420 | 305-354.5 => 1.32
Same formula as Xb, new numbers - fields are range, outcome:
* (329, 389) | 19.1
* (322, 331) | 9.864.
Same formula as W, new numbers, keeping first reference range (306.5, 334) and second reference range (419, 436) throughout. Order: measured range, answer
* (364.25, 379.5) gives -3.5 km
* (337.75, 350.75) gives -2.4 km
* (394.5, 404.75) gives -1.5 km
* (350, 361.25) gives -2.7 km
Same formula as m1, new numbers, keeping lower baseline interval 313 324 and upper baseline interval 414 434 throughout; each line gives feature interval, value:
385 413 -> -0.10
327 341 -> 0.32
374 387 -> -0.15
